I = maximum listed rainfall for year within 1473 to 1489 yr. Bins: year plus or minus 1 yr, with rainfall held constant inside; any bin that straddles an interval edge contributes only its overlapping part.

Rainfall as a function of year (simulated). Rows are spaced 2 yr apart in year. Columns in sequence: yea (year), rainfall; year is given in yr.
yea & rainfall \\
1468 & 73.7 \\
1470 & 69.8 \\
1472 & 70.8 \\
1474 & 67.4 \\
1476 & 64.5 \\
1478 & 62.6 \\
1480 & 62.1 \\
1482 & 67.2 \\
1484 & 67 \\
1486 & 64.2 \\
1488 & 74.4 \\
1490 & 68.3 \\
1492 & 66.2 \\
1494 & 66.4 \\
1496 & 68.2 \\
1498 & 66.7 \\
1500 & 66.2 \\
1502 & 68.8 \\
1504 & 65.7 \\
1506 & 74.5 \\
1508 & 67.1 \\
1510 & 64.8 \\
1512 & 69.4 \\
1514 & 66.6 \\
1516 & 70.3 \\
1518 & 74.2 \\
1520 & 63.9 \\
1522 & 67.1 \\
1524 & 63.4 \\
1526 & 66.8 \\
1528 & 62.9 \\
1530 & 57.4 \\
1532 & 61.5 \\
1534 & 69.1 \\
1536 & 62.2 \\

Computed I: 74.4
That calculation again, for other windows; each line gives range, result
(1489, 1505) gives 68.8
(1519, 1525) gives 67.1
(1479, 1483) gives 67.2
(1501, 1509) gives 74.5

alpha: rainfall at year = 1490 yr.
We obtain 68.3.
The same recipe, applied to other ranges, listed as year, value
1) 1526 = 66.8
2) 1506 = 74.5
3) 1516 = 70.3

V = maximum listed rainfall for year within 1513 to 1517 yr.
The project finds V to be 70.3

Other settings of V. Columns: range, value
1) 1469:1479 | 70.8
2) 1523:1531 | 66.8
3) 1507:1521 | 74.2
